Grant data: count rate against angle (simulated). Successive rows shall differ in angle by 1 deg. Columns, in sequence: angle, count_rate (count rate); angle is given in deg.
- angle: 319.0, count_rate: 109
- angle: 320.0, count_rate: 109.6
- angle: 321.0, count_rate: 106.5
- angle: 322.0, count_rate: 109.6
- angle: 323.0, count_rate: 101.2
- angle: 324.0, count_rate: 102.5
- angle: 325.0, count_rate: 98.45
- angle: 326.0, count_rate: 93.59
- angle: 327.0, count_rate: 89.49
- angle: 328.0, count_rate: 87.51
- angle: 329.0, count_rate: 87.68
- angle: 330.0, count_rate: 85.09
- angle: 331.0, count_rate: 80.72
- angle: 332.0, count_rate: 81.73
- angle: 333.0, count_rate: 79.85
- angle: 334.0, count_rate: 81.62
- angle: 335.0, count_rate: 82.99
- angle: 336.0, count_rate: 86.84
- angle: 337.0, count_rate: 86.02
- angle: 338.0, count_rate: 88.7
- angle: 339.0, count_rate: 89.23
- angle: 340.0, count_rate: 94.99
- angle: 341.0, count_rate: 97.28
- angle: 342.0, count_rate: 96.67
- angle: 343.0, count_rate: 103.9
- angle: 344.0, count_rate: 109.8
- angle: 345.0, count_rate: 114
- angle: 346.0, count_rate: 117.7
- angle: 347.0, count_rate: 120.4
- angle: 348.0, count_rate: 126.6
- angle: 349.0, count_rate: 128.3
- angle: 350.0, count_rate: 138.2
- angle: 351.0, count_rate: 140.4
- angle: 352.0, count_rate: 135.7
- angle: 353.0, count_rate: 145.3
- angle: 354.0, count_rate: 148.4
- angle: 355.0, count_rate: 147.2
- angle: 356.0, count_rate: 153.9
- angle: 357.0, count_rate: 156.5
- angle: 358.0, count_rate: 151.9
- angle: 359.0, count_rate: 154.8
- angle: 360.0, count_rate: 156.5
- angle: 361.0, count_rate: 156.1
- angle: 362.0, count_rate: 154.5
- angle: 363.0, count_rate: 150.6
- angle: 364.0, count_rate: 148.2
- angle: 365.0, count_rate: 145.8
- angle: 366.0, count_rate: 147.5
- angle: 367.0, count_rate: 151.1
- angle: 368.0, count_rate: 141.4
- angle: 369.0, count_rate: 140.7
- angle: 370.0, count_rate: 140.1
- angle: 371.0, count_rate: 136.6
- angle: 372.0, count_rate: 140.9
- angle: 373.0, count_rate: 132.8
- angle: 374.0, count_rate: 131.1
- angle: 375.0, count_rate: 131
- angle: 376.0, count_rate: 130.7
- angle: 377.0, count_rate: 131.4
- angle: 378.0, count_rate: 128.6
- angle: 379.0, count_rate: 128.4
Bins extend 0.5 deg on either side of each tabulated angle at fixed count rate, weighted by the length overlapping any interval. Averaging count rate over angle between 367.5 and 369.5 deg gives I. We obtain 141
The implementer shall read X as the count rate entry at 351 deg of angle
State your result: 140.4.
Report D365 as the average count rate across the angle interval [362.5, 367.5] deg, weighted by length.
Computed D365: 149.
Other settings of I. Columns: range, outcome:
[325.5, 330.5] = 88.7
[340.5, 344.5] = 102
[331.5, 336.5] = 82.6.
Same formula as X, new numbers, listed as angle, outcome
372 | 140.9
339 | 89.23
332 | 81.73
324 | 102.5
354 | 148.4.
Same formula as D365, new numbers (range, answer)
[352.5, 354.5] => 147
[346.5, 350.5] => 128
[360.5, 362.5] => 155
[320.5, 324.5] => 105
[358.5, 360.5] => 156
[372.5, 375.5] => 132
